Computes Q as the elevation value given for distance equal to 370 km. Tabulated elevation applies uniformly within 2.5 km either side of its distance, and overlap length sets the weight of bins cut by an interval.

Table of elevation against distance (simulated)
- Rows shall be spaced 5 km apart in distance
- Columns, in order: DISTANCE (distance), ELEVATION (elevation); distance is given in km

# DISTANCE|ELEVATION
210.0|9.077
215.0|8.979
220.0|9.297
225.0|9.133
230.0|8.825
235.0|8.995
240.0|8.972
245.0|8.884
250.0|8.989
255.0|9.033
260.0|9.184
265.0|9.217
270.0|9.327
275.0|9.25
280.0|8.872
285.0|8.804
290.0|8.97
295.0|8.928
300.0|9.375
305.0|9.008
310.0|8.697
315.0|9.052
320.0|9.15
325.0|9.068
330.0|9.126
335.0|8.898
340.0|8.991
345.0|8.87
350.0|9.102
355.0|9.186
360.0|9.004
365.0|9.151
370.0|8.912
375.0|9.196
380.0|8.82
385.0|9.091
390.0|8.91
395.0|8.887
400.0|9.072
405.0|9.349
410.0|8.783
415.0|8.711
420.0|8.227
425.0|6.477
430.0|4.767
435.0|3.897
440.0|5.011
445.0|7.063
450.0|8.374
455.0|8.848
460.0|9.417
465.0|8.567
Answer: 8.912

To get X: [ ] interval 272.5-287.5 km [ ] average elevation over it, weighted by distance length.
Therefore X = 8.98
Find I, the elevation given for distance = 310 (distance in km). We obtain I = 8.697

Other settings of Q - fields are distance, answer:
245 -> 8.884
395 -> 8.887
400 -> 9.072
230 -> 8.825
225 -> 9.133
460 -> 9.417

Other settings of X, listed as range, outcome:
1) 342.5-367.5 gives 9.06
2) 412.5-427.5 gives 7.81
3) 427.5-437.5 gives 4.33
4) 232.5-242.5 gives 8.98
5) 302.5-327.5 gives 8.99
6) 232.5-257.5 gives 8.97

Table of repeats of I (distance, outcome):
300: 9.375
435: 3.897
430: 4.767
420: 8.227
